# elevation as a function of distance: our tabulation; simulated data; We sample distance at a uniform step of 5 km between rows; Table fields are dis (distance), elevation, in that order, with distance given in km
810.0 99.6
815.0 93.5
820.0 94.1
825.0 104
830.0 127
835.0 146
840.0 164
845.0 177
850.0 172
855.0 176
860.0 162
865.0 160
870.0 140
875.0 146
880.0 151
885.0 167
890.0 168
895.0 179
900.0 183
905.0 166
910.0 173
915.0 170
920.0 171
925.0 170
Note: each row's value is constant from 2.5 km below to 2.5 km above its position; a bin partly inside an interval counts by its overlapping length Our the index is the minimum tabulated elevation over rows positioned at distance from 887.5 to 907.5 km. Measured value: 166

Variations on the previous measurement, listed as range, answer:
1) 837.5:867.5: 160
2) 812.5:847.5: 93.5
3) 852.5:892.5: 140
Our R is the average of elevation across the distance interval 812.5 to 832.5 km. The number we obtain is 105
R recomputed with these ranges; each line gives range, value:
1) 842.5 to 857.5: 175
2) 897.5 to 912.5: 174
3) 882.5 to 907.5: 173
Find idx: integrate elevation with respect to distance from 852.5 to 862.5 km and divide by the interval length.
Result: 169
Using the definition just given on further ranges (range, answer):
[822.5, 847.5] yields 144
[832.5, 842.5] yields 155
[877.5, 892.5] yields 162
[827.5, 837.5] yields 136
